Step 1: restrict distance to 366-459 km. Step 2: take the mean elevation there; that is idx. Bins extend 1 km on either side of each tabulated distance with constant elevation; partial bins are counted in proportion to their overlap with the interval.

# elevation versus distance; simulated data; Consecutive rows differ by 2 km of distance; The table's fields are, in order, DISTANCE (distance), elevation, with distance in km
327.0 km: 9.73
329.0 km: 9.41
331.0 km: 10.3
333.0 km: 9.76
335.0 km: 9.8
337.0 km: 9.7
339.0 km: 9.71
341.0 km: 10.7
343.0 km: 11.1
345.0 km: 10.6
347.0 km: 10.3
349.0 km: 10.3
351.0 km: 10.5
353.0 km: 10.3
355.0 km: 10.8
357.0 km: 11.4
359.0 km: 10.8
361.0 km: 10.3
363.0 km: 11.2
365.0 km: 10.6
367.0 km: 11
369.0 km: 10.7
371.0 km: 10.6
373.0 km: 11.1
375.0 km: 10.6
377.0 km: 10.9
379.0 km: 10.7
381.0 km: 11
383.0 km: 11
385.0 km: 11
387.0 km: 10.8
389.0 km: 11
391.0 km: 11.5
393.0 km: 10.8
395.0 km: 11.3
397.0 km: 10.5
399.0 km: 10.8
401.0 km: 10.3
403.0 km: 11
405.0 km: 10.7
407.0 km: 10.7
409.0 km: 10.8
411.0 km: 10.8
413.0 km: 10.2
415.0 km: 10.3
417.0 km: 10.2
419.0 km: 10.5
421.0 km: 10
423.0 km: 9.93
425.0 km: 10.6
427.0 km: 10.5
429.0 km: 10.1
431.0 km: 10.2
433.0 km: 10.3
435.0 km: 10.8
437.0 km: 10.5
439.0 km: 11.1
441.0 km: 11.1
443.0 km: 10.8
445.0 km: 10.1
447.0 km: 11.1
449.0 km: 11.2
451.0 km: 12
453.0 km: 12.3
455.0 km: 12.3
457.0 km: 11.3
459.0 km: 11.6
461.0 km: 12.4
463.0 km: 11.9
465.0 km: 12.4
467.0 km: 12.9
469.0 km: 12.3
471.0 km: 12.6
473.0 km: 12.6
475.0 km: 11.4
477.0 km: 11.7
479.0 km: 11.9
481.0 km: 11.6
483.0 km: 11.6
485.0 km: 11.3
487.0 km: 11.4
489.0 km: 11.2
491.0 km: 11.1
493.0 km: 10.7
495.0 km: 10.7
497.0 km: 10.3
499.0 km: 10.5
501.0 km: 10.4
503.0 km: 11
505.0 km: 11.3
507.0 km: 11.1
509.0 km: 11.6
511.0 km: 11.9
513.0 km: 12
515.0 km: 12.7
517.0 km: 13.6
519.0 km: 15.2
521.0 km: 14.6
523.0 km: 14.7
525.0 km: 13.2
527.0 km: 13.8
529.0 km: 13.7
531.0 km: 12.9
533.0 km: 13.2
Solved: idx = 10.8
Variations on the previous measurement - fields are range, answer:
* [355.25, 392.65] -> 10.9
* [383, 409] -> 10.9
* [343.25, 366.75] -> 10.7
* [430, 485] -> 11.6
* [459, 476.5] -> 12.3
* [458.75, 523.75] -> 11.9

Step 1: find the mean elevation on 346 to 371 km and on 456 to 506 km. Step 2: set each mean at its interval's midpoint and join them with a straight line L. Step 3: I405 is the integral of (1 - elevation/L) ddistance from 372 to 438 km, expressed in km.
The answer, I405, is 2.1 km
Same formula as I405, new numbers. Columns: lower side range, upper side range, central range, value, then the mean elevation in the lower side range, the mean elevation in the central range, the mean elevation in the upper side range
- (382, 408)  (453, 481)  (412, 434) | 2.1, 10.9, 10.3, 12.1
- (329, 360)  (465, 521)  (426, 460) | 0.9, 10.4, 11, 11.8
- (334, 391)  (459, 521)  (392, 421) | 1.2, 10.7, 10.6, 11.8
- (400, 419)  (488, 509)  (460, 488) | -3.2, 10.6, 12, 10.9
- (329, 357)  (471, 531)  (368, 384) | -0.2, 10.3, 10.8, 12.1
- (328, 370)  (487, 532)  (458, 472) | -0.7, 10.4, 12.3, 12.2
